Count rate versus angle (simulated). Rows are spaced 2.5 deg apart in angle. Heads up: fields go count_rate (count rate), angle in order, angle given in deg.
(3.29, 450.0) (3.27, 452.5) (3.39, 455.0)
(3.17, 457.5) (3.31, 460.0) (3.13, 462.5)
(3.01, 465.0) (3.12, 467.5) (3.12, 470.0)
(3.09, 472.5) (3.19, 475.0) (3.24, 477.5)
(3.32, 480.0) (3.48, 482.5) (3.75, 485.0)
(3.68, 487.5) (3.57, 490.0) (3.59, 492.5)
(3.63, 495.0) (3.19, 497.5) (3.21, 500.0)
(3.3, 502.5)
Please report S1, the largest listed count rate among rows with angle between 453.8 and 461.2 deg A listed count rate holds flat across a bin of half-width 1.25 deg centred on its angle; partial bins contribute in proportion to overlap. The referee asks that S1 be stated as 3.39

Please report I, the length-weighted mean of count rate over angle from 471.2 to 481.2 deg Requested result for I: 3.21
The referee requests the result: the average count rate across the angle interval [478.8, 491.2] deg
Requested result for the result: 3.56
